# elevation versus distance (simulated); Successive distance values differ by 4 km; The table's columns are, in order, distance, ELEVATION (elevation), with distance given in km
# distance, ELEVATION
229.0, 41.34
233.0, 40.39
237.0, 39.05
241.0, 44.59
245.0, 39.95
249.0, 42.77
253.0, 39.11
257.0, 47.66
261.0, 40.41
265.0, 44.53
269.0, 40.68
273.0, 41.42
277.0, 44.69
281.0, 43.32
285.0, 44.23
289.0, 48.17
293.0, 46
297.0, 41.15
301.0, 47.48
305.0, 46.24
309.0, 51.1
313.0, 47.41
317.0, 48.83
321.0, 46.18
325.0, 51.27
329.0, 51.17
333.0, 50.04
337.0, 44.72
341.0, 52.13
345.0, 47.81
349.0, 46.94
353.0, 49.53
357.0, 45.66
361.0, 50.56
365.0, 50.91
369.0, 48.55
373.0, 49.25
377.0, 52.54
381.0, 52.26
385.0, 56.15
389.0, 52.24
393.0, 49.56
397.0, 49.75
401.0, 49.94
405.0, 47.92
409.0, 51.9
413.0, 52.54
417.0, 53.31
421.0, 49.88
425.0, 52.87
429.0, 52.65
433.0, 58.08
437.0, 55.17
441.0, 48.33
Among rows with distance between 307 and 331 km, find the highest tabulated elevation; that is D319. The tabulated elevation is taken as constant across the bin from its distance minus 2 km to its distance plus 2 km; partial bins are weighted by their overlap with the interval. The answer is 51.27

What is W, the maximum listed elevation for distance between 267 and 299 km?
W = 48.17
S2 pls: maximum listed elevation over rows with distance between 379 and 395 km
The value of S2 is 56.15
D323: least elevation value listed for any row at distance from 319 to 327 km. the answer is 46.18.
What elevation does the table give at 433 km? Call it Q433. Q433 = 58.08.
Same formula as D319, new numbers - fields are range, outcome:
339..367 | 52.13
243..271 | 47.66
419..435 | 58.08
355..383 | 52.54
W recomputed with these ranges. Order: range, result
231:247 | 44.59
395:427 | 53.31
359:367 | 50.91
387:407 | 52.24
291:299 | 46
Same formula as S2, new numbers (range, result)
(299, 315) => 51.1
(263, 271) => 44.53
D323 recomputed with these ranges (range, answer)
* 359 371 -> 48.55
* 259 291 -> 40.41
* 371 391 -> 49.25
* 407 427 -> 49.88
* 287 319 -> 41.15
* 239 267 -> 39.11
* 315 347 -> 44.72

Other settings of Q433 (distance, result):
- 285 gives 44.23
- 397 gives 49.75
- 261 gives 40.41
